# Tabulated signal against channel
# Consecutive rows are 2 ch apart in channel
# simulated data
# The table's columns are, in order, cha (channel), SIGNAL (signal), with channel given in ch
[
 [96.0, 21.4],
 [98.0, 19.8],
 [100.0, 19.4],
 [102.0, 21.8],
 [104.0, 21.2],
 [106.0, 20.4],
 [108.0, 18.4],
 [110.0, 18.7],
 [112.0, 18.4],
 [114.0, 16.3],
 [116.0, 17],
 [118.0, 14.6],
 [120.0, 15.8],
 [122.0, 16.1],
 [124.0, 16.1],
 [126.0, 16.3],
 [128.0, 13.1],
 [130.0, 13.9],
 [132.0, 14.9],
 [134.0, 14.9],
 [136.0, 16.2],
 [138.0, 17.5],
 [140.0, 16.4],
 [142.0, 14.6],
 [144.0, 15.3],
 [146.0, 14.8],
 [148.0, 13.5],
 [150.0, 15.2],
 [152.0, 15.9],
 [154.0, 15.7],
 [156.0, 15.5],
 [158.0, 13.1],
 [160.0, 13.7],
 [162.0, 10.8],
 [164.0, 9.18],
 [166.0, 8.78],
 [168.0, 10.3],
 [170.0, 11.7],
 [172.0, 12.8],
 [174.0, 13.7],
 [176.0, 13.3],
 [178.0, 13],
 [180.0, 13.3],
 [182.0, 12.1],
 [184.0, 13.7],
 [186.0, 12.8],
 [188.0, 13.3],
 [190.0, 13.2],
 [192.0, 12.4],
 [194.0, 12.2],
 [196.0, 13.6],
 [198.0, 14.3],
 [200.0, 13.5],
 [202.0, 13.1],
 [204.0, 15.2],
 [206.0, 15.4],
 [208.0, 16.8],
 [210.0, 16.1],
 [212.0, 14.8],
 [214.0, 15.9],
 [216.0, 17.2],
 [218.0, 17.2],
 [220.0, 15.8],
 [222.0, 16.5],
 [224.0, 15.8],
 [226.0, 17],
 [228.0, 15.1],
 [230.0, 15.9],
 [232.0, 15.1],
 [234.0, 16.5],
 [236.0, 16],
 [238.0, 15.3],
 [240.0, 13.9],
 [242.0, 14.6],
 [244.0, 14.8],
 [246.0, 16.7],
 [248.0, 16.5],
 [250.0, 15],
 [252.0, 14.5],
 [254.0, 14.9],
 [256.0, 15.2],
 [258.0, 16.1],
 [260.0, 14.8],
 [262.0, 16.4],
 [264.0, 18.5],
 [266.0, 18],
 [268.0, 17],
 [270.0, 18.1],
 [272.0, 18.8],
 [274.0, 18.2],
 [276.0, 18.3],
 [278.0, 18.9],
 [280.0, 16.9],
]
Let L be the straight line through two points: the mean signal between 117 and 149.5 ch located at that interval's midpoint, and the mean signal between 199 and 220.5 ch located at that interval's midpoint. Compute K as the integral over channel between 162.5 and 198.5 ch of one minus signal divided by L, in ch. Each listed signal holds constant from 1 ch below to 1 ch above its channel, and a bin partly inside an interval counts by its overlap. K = 7.1 ch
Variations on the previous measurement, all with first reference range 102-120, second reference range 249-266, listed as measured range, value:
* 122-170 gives 9.5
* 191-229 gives 3.3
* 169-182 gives 3.2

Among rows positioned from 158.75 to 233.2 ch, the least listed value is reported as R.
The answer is 8.78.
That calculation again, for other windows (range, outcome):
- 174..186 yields 12.1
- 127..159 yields 13.1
